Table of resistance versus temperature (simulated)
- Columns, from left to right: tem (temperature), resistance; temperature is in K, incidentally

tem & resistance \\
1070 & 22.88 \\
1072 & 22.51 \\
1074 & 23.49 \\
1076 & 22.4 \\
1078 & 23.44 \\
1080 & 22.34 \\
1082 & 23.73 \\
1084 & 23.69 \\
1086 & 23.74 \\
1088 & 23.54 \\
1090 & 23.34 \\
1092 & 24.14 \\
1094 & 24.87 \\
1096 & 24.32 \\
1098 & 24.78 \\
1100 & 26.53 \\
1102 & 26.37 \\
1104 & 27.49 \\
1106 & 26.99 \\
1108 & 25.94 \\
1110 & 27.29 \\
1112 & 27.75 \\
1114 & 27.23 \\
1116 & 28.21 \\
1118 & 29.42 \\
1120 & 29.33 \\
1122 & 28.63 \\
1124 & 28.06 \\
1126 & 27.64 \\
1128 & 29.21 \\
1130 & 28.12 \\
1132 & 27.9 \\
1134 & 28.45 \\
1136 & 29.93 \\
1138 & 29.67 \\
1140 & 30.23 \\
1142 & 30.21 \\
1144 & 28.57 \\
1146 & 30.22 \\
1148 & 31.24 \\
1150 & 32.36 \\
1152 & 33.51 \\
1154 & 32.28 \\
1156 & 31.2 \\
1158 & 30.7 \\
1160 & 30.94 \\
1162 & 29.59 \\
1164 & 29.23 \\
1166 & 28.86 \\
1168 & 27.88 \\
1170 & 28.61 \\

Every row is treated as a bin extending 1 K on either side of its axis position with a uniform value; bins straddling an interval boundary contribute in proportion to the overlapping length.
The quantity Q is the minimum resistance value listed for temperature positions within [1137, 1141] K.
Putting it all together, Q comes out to 29.67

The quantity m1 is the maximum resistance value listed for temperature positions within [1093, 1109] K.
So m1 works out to 27.49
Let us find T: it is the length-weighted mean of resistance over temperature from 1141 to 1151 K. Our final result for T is 30.5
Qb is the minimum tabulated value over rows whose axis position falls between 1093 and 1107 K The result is 24.32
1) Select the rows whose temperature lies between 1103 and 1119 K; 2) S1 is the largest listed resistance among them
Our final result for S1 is 29.42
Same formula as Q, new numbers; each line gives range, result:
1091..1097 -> 24.14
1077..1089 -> 22.34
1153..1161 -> 30.7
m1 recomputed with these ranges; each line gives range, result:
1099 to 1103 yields 26.53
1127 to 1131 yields 29.21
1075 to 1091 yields 23.74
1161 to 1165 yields 29.59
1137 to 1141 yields 30.23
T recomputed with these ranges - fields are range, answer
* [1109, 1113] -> 27.5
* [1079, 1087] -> 23.4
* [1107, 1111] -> 26.6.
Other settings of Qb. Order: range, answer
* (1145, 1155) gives 30.22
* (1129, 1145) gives 27.9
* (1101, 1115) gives 25.94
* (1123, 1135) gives 27.64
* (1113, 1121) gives 27.23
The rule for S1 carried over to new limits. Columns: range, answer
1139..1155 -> 33.51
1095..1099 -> 24.78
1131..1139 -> 29.93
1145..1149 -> 31.24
